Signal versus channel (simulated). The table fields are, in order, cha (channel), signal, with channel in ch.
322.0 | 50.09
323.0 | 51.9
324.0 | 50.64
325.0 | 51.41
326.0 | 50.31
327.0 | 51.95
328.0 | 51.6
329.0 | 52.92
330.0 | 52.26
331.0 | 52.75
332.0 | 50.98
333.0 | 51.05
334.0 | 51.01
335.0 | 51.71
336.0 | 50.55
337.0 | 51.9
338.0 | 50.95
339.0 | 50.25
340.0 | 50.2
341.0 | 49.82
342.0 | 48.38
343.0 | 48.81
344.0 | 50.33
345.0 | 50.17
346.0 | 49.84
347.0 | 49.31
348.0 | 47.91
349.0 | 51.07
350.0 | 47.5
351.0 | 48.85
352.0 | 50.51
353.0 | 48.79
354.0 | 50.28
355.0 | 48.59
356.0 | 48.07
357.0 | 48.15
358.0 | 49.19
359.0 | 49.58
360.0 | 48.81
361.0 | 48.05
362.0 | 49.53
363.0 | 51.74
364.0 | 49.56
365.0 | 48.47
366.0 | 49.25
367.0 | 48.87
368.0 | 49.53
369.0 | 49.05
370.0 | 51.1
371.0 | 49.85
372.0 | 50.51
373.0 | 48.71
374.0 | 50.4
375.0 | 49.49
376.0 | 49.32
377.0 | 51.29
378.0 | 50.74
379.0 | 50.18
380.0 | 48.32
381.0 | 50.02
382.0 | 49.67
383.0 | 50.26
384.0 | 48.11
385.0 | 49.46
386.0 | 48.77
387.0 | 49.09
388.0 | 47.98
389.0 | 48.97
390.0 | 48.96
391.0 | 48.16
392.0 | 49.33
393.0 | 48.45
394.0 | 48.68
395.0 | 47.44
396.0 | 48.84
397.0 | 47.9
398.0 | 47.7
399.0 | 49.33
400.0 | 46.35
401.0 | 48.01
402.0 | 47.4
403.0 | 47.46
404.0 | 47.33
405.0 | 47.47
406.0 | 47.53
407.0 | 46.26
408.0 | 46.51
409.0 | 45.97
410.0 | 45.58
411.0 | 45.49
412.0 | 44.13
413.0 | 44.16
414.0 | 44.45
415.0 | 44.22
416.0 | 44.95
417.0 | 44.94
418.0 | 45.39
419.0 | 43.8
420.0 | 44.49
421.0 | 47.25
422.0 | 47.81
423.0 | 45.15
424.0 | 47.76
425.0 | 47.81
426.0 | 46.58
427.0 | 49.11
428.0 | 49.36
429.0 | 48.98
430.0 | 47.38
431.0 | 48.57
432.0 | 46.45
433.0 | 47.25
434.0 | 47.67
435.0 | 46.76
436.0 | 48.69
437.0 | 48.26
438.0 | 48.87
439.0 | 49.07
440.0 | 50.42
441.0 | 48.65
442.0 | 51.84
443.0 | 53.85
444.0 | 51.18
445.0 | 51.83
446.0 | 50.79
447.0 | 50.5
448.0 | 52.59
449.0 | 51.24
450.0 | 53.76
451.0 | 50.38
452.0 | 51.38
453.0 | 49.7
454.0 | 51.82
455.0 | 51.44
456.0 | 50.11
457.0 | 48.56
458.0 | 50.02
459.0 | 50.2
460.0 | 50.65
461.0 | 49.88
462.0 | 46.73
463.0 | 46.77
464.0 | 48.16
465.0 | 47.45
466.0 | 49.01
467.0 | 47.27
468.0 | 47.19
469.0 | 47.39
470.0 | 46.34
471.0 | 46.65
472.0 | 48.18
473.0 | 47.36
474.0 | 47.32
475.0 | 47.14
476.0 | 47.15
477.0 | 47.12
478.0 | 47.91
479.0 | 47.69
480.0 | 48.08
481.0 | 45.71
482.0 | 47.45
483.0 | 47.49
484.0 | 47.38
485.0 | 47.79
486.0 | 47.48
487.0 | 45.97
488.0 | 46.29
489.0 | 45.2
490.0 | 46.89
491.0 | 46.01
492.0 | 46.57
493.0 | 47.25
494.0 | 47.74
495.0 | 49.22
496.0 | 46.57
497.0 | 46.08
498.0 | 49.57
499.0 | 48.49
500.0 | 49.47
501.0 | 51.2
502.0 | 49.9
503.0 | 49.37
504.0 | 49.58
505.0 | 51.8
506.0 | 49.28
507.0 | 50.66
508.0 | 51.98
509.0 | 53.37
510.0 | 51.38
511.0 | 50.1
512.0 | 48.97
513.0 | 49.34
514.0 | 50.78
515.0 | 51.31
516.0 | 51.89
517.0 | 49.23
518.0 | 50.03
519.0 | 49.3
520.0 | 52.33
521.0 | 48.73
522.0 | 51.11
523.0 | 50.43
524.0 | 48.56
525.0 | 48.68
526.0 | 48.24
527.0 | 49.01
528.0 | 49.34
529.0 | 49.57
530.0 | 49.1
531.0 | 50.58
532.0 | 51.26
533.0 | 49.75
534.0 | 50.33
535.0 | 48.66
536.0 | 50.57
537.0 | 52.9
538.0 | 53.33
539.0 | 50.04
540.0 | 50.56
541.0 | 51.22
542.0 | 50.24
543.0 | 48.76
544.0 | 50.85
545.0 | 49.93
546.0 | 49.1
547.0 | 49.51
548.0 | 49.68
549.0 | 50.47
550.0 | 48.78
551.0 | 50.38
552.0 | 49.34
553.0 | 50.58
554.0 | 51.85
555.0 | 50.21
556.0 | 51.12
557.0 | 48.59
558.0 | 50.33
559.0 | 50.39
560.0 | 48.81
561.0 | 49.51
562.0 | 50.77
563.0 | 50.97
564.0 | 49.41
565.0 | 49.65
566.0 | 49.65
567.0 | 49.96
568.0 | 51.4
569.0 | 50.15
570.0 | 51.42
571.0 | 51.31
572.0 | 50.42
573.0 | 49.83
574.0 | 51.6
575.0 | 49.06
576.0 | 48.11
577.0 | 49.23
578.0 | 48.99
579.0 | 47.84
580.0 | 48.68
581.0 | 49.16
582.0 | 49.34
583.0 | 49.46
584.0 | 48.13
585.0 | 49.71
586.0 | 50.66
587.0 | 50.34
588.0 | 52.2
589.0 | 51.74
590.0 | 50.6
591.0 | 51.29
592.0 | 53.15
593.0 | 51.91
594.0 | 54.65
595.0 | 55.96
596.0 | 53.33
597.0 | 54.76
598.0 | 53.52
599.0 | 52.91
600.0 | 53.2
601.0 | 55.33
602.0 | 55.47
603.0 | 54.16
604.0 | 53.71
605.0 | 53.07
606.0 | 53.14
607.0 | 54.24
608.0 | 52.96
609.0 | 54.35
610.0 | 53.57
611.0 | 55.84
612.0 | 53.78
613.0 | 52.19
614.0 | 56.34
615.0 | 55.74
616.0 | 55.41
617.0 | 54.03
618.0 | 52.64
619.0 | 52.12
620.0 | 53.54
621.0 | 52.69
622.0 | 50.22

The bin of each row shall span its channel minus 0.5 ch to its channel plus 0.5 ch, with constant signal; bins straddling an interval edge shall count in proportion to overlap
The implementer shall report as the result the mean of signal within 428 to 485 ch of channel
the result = 48.9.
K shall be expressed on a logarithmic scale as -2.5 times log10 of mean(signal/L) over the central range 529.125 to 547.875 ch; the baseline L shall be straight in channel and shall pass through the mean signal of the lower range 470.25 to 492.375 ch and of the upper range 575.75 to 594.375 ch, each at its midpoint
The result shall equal -0.03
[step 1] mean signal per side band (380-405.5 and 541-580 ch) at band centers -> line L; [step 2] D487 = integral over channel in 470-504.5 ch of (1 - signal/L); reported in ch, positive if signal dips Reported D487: 1.2 ch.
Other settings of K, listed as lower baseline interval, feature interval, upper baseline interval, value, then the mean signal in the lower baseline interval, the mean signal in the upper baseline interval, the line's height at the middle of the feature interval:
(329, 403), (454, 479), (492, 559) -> 0.034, 49.5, 49.9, 49.8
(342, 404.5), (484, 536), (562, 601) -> 0.023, 49.1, 50.9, 50.3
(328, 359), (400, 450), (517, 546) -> 0.052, 50.1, 50.1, 50.1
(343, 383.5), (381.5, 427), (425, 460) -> 0.056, 49.5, 49.8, 49.7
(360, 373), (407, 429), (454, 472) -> 0.068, 49.6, 48.5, 49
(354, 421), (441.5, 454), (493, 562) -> -0.058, 48.1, 50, 48.9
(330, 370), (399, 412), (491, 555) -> 0.068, 49.8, 49.9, 49.8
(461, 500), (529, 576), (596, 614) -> 0.019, 47.3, 53.9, 51.2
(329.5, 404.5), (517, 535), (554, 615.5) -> 0.027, 49.4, 51.6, 51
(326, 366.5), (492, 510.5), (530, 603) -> 0.022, 50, 50.7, 50.5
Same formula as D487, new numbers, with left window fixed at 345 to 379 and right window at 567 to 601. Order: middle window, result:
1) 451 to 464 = 0.1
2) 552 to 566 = 0.2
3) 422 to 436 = 0.6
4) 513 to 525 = 0.1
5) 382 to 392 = 0.1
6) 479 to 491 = 0.8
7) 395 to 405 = 0.4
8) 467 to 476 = 0.5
